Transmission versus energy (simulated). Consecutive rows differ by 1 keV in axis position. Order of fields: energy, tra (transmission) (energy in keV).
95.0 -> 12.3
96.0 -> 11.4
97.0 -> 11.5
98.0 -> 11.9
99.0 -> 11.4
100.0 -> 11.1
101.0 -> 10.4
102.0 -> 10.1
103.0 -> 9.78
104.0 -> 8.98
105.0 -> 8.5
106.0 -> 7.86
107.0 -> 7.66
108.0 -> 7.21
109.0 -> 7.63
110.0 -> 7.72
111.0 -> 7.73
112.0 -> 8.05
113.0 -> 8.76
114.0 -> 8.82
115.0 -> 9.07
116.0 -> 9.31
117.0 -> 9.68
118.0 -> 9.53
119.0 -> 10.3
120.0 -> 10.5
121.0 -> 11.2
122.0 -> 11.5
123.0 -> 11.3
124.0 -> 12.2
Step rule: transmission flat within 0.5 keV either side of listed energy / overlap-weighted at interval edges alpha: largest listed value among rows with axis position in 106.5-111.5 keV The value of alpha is 7.73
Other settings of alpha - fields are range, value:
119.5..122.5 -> 11.5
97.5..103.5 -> 11.9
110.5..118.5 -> 9.68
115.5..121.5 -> 11.2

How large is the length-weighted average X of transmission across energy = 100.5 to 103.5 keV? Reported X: 10.1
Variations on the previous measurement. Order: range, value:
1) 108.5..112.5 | 7.78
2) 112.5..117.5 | 9.13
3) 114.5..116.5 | 9.19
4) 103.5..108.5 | 8.04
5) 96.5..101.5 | 11.3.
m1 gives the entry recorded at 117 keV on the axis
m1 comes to 9.68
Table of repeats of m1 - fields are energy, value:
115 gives 9.07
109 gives 7.63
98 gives 11.9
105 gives 8.5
